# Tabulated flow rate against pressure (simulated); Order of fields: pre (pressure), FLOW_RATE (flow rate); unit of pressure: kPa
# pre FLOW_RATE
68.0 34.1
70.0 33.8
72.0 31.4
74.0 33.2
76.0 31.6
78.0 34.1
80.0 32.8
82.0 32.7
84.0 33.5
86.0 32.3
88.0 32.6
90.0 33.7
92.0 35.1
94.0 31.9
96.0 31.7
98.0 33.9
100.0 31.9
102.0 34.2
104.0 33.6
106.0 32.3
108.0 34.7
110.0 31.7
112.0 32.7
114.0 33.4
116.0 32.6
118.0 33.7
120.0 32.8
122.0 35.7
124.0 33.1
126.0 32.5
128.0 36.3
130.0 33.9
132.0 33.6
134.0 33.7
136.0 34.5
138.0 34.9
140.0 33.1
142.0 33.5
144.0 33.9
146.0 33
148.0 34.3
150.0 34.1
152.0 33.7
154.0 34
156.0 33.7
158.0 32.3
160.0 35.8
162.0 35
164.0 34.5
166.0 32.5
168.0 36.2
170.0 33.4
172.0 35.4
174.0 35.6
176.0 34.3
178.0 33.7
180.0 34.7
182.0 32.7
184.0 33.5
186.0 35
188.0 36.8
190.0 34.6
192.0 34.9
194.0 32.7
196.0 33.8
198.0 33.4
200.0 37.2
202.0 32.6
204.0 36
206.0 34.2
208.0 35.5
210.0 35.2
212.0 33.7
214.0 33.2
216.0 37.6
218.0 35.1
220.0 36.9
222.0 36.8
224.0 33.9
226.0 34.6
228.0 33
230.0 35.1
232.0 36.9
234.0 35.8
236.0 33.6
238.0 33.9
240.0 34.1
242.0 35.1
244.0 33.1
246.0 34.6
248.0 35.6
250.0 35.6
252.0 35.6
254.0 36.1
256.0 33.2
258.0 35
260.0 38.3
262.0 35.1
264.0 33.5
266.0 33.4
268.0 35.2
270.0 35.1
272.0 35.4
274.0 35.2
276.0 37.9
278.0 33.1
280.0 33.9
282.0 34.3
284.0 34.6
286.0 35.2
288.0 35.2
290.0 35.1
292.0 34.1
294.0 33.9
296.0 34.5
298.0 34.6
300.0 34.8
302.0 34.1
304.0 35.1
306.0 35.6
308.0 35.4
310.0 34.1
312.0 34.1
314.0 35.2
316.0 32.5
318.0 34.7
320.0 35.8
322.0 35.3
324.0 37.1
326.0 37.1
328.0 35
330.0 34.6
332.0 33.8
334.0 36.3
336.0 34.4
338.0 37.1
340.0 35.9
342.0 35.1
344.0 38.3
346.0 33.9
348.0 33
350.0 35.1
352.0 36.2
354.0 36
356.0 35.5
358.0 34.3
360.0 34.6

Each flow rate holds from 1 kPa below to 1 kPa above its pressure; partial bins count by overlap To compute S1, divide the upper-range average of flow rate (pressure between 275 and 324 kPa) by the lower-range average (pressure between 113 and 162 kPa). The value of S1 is 1.03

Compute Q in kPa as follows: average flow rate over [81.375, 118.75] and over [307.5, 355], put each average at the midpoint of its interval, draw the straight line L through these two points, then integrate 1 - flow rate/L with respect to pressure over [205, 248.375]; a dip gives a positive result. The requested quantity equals -0.8 kPa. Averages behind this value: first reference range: 33.1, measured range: 34.9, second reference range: 35.2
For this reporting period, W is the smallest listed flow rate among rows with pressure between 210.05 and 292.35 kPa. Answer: 33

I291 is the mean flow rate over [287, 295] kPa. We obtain 34.6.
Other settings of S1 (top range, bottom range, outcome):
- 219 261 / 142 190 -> 1.02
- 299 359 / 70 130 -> 1.06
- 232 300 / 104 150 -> 1.04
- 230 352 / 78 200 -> 1.04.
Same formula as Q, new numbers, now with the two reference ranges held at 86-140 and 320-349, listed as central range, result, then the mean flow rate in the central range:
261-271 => 0.12 kPa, 34.5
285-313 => 0.38 kPa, 34.7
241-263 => -0.30 kPa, 35.2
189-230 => -0.48 kPa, 34.8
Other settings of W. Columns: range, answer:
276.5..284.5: 33.1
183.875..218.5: 32.6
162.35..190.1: 32.5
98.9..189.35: 31.7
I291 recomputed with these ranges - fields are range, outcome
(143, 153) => 33.8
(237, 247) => 34.2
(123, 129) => 34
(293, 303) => 34.4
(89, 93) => 34.4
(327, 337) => 34.8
